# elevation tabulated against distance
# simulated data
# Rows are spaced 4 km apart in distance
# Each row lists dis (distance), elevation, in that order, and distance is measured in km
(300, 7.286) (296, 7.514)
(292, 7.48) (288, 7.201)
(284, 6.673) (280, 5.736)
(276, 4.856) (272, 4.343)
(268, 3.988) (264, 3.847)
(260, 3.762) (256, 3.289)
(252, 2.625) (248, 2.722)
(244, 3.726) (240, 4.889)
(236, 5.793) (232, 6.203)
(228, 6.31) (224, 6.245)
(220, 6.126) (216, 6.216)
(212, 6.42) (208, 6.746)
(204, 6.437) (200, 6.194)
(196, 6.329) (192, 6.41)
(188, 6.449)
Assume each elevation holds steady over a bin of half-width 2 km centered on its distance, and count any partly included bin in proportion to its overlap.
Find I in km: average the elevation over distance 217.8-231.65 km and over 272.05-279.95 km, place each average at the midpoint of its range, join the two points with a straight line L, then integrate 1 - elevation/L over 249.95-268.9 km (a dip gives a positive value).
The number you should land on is 6.6 km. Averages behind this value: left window 6.22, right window 4.95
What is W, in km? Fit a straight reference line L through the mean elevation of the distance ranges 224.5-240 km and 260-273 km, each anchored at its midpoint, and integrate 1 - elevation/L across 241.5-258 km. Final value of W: 6.0 km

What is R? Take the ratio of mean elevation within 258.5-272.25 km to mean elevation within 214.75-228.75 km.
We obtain 0.6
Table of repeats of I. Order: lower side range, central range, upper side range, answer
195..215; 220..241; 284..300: 2.2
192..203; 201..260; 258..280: 2.4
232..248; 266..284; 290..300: 4.3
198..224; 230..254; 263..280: 4.9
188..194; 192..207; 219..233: 0.0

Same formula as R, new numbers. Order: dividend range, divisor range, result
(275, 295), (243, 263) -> 2.02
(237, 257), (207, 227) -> 0.56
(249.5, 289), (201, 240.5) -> 0.73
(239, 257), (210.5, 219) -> 0.54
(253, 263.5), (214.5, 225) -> 0.56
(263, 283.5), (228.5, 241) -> 0.82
